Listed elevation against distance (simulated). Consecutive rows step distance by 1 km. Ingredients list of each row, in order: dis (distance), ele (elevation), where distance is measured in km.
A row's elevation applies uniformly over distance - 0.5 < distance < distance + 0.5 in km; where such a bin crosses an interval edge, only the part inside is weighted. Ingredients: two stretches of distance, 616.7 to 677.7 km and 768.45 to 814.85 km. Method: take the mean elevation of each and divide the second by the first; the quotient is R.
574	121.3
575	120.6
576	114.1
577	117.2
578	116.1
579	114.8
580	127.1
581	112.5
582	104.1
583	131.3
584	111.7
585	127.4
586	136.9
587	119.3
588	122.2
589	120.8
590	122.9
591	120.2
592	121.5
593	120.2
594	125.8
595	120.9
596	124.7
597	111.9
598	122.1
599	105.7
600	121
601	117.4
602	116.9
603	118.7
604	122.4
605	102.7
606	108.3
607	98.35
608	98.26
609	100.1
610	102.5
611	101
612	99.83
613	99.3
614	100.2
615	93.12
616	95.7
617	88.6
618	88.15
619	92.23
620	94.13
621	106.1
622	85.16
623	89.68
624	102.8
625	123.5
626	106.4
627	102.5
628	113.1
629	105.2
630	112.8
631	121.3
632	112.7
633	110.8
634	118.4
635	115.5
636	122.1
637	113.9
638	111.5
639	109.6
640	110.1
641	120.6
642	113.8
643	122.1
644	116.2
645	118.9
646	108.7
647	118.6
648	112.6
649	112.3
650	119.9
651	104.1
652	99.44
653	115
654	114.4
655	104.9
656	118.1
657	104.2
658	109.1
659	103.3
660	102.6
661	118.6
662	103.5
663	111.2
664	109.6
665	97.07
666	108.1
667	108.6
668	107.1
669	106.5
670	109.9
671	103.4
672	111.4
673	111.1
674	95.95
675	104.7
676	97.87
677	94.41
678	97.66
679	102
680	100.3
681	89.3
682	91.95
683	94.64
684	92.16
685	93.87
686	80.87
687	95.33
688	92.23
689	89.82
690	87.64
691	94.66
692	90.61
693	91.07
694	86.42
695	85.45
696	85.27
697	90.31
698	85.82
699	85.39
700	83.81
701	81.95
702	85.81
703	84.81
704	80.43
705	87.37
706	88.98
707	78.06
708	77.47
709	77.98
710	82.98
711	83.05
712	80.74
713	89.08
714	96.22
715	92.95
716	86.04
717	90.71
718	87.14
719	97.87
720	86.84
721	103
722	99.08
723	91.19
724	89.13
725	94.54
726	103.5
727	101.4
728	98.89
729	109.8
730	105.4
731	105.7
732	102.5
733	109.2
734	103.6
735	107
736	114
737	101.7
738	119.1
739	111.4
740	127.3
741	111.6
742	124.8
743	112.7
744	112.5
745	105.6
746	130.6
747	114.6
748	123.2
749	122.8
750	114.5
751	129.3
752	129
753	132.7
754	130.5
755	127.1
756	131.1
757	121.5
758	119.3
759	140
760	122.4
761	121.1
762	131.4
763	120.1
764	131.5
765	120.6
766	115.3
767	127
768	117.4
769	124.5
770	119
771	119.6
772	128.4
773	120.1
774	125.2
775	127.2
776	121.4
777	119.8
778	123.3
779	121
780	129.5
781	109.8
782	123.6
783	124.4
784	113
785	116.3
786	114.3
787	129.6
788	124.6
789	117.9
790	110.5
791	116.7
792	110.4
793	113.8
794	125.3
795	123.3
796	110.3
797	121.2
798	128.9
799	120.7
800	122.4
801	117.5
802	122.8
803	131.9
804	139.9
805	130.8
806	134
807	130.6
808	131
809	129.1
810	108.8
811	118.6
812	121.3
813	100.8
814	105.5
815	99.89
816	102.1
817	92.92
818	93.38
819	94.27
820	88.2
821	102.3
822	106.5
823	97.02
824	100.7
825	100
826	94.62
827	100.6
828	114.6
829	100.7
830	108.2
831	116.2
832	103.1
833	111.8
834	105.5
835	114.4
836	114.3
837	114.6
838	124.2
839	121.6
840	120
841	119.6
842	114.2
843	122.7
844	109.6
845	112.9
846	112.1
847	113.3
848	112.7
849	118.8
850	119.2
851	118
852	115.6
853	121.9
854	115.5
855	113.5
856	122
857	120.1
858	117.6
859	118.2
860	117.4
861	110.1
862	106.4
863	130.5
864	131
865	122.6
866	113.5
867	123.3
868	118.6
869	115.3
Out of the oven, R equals 1.12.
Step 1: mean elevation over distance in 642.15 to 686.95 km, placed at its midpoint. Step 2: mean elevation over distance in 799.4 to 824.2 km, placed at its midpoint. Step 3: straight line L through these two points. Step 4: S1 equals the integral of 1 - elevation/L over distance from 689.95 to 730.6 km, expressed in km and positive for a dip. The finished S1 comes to 6.8 km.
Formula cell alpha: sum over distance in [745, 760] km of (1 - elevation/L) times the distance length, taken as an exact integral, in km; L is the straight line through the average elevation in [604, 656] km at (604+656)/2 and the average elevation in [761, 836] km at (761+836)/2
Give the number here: -1.54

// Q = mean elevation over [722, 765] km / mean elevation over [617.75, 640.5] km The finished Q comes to 1.07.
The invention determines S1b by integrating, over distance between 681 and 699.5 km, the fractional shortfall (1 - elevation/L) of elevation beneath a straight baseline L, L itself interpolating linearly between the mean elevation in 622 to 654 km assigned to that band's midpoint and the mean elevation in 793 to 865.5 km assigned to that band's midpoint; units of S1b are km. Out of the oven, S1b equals 3.8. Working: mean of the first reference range 112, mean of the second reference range 115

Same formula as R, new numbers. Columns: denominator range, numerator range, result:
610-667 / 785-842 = 1.06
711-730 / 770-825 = 1.24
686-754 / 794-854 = 1.15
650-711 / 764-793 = 1.25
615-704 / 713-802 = 1.12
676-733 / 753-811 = 1.35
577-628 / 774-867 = 1.05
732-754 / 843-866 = 1.00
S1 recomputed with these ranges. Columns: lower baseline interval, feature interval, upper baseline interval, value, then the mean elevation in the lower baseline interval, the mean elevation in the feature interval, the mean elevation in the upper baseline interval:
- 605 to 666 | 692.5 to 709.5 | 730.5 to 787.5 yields 4.4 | 107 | 84.5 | 120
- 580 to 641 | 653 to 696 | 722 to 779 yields 5.1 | 111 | 100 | 117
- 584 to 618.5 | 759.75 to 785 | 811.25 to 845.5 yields -3.2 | 112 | 122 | 107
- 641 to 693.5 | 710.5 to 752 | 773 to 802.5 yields 2.9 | 104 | 105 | 120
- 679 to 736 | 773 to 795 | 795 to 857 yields -2.9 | 91.8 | 120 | 114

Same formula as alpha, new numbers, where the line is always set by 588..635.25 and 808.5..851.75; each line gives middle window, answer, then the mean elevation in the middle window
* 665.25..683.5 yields 1.2 km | 102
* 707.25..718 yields 2.3 km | 85.6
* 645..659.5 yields -0.2 km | 111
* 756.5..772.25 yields -2.1 km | 124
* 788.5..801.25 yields -1.1 km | 118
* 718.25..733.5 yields 1.3 km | 99.7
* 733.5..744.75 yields -0.4 km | 113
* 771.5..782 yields -1.3 km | 123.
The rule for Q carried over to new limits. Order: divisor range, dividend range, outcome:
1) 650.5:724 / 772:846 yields 1.21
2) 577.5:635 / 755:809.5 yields 1.11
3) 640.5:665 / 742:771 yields 1.10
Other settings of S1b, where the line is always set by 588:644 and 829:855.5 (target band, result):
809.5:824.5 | 1.6 km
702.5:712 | 2.5 km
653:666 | 0.3 km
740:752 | -0.7 km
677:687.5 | 1.6 km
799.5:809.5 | -1.3 km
